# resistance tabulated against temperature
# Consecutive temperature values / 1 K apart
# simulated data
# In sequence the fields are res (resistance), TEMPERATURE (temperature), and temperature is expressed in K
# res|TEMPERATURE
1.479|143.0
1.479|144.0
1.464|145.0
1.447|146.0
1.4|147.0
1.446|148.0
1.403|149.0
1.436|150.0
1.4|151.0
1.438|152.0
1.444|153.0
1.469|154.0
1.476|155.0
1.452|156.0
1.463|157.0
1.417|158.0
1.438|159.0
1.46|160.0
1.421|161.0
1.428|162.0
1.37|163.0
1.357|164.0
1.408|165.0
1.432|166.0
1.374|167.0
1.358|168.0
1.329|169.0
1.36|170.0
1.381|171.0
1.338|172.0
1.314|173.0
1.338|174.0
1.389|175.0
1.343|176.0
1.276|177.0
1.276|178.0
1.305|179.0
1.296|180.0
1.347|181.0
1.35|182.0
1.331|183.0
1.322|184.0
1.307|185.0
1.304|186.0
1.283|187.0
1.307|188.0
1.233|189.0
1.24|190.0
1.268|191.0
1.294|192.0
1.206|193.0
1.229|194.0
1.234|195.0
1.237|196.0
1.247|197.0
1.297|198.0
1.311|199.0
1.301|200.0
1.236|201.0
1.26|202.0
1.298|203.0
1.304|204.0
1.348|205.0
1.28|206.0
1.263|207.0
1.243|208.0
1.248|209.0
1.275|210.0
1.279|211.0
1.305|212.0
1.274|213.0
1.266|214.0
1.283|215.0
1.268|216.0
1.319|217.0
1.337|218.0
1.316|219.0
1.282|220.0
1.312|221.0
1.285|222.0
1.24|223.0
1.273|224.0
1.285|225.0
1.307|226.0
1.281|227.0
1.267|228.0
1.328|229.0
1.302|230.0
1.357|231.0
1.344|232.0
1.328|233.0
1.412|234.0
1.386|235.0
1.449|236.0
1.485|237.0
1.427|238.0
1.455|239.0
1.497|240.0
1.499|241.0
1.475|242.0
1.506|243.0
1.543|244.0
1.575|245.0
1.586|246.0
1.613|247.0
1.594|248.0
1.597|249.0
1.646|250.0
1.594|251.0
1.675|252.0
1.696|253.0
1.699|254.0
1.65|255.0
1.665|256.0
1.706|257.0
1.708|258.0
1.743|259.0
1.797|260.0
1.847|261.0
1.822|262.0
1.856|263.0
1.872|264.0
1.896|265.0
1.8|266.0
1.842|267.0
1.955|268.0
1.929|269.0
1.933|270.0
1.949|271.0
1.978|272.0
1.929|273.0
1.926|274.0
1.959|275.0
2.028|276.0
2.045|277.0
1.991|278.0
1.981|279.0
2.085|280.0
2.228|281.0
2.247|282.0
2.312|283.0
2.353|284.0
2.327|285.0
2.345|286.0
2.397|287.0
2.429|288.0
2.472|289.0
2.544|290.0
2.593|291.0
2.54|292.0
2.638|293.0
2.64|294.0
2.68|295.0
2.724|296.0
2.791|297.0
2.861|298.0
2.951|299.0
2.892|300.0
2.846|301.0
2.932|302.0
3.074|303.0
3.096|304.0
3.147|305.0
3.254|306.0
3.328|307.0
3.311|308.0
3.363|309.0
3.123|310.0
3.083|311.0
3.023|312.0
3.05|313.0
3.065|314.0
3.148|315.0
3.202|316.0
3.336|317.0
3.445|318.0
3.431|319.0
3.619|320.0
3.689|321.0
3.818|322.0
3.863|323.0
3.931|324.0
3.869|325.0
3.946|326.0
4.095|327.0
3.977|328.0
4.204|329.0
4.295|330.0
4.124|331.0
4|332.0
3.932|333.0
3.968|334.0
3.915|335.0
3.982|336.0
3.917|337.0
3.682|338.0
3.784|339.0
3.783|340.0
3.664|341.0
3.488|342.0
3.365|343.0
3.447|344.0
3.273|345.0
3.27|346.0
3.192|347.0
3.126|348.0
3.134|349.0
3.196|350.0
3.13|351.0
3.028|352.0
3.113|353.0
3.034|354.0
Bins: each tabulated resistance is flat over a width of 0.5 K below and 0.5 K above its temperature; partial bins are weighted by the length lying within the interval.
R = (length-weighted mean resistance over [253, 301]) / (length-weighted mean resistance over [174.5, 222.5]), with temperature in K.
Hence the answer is 1.7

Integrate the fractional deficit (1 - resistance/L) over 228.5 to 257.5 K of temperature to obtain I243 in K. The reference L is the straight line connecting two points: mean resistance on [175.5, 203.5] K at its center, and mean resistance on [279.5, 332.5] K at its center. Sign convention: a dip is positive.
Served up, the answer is 8.2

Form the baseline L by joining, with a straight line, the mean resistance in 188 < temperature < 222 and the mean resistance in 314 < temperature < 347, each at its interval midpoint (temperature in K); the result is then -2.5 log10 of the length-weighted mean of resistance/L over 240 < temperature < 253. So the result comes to 0.30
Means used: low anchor 1.28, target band 1.58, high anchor 3.71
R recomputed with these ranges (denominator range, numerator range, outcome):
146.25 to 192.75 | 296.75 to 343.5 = 2.57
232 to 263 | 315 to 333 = 2.39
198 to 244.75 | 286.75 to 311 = 2.15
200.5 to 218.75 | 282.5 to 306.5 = 2.11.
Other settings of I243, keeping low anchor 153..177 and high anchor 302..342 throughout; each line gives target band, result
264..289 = 7.4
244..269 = 8.9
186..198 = 3.5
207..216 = 3.4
